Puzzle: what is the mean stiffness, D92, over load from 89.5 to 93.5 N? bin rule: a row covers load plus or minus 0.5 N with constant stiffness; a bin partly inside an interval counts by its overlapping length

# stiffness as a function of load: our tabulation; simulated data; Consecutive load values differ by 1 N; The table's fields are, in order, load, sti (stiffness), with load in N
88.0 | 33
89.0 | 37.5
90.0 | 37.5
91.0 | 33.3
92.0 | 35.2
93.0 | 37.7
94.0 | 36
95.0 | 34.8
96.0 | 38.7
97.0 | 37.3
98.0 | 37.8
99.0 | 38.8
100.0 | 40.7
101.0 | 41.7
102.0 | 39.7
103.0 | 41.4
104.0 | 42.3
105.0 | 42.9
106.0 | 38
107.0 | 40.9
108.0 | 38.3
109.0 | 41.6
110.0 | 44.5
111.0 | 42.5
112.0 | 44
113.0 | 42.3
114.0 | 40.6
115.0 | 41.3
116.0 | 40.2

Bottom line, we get 35.9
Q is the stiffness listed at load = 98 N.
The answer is 37.8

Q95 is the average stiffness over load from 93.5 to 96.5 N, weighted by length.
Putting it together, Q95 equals 36.5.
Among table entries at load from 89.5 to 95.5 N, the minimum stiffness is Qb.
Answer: 33.3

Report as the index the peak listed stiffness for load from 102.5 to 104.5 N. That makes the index 42.3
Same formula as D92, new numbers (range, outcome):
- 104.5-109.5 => 40.3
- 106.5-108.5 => 39.6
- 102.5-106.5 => 41.1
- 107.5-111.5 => 41.7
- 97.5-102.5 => 39.7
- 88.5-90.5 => 37.5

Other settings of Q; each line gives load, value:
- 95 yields 34.8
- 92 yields 35.2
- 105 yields 42.9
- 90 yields 37.5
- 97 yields 37.3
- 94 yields 36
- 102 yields 39.7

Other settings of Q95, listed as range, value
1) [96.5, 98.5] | 37.5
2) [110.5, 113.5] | 42.9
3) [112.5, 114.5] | 41.5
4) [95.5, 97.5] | 38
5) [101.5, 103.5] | 40.5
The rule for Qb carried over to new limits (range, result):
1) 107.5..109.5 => 38.3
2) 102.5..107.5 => 38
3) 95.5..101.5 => 37.3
